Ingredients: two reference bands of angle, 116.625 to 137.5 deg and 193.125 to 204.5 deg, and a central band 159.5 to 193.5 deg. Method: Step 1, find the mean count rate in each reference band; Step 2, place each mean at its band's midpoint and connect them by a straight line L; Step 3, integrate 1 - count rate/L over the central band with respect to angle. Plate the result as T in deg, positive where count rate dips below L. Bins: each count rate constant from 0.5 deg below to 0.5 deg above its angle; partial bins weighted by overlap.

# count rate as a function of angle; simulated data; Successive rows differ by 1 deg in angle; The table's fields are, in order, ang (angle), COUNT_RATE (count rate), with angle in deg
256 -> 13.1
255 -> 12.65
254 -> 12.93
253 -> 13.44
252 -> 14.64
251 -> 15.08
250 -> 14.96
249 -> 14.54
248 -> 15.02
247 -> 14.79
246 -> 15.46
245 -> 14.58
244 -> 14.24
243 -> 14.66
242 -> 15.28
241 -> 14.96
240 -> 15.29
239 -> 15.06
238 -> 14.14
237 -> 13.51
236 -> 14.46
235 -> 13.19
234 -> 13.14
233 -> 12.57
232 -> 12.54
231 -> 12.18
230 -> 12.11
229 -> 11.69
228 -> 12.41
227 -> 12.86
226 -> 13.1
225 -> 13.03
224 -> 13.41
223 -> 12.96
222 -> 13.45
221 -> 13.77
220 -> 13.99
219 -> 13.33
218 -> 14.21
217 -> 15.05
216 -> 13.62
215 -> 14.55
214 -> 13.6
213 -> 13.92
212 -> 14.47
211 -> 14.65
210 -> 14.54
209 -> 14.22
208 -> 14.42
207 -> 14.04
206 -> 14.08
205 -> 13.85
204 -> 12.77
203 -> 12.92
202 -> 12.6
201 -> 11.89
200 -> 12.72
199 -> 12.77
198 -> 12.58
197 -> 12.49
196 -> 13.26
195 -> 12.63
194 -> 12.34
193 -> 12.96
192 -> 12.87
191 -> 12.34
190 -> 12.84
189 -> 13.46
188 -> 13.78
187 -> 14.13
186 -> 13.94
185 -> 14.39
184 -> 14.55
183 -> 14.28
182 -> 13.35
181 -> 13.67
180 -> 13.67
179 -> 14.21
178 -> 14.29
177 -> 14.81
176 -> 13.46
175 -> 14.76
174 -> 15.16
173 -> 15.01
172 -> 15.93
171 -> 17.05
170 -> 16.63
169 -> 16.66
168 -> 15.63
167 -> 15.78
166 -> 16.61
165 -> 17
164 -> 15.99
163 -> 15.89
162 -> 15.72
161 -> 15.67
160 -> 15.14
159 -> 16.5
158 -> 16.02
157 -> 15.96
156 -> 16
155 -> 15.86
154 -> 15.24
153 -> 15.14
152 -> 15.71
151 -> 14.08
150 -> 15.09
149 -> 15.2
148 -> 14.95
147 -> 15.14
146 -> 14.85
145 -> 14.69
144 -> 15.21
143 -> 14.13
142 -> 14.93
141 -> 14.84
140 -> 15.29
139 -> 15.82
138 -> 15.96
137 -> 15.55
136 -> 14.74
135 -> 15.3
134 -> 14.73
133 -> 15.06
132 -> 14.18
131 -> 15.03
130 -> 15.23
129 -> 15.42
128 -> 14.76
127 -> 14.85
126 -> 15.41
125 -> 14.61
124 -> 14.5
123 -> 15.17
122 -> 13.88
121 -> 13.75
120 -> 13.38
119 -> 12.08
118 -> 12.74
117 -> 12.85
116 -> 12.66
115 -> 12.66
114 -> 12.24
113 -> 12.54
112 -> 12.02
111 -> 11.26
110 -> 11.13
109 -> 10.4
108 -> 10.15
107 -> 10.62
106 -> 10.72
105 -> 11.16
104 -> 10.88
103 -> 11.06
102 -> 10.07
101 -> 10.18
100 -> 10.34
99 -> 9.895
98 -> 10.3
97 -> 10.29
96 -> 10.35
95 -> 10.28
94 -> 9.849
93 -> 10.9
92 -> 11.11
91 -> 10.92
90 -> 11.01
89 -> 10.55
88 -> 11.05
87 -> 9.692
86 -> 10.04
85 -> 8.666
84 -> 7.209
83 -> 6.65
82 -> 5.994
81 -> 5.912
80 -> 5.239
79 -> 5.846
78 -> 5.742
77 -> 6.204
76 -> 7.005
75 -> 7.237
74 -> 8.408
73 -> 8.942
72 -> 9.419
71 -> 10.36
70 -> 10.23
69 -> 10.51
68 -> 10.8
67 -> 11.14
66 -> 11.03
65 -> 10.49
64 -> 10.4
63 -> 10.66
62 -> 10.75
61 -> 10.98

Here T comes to -3.95 deg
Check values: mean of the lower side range 14.4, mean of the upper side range 12.6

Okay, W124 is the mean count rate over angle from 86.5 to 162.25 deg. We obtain 13.3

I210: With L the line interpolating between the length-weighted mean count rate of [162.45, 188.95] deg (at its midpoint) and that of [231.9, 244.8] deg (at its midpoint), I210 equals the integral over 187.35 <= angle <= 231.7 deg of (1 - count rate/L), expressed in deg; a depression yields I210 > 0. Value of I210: 3.8 deg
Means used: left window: 15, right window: 14.1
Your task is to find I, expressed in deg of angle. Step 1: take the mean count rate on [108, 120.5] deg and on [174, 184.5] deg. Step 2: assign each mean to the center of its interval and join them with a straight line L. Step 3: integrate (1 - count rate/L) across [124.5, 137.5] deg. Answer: -2.4 deg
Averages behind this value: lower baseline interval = 12.1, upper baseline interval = 14.2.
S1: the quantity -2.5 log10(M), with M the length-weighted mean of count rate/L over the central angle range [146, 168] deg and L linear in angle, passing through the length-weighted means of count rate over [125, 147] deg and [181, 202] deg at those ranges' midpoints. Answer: -0.095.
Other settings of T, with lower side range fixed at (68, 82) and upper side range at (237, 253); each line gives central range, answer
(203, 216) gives -0.7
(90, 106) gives -3.2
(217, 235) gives 1.2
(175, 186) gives -1.8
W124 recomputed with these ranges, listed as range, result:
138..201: 14.7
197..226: 13.6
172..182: 14.4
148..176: 15.7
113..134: 14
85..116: 10.8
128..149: 15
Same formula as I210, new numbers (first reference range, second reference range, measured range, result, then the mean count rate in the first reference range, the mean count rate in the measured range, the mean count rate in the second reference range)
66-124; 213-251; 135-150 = -4.70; 10.2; 15.1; 13.8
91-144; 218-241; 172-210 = -1.25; 12.8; 13.6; 13.3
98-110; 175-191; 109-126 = -2.84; 10.5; 13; 13.9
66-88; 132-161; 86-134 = -2.09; 8.29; 12.1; 15.2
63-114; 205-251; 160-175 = -4.84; 9.68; 16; 13.9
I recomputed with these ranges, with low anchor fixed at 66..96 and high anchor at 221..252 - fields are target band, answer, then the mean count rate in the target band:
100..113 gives -1.5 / 10.9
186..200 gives -0.6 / 13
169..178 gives -2.7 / 15.4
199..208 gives -0.3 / 13.2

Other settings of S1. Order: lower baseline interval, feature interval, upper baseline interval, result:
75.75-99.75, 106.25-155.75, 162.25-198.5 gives -0.23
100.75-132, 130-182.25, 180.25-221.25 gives -0.16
